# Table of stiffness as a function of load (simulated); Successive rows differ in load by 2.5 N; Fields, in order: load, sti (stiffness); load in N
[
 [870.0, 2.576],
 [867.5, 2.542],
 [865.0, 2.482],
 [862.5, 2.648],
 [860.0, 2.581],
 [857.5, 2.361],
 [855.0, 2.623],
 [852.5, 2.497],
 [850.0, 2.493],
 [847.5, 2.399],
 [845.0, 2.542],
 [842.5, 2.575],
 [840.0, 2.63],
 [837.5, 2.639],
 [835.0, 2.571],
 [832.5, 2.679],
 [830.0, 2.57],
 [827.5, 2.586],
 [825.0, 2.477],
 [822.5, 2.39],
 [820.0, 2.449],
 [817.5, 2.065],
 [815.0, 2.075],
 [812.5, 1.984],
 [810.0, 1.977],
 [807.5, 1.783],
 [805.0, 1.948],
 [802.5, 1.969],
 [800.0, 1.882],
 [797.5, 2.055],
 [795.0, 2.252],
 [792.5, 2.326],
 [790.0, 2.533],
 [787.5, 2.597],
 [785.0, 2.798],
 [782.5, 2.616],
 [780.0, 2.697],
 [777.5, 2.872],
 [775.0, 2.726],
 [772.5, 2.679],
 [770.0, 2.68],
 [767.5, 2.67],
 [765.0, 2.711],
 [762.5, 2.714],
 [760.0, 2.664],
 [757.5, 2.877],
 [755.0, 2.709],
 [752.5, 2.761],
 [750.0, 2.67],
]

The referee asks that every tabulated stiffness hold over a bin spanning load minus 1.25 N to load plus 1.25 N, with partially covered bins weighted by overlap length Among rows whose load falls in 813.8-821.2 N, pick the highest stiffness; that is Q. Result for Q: 2.449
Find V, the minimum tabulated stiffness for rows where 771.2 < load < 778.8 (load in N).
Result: 2.679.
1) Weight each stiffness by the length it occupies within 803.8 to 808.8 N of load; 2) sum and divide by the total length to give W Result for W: 1.87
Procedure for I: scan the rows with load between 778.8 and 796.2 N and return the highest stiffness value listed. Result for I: 2.798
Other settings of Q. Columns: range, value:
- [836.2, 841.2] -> 2.639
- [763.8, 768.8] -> 2.711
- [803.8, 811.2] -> 1.977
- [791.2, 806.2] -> 2.326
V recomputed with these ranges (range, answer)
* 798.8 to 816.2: 1.783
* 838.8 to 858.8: 2.361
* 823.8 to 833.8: 2.477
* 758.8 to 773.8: 2.664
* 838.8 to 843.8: 2.575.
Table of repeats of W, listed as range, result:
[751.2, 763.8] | 2.74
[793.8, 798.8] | 2.15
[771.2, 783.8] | 2.72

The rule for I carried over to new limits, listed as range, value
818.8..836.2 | 2.679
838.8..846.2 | 2.63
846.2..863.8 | 2.648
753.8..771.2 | 2.877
